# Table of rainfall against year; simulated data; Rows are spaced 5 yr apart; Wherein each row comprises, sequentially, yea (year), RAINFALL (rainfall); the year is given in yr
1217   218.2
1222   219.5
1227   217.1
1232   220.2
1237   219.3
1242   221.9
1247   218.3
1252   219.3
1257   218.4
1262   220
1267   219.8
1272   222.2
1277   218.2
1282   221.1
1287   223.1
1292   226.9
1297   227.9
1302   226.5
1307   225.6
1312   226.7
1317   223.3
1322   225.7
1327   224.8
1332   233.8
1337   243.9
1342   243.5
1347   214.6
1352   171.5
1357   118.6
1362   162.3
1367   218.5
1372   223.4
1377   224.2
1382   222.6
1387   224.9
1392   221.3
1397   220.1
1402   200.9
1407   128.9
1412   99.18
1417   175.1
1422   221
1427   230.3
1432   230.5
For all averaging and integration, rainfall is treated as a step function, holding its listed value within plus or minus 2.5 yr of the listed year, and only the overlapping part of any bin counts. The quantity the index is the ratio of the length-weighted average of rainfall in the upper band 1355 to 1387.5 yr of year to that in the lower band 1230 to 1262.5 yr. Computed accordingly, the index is 0.9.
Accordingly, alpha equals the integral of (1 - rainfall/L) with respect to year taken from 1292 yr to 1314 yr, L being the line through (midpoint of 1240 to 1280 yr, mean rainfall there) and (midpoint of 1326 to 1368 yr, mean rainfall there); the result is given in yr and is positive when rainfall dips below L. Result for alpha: -1.6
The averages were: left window 220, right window 202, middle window 227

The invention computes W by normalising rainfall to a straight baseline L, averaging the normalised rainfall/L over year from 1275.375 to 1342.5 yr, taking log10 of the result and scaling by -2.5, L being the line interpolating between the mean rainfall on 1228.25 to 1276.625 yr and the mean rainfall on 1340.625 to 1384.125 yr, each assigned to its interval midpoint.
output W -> -0.09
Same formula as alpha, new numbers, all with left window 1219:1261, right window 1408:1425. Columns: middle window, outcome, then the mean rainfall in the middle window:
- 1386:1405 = -4.83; 214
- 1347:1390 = -4.53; 197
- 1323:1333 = -1.90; 228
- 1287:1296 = -1.02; 226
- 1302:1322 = -2.93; 225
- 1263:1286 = -1.33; 220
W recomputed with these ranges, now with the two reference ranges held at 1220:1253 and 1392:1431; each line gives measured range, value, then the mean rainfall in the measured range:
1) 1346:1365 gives 0.20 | 164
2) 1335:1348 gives -0.18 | 236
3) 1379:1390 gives -0.17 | 224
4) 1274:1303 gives -0.07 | 224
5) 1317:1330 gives -0.11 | 225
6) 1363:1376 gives -0.11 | 215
